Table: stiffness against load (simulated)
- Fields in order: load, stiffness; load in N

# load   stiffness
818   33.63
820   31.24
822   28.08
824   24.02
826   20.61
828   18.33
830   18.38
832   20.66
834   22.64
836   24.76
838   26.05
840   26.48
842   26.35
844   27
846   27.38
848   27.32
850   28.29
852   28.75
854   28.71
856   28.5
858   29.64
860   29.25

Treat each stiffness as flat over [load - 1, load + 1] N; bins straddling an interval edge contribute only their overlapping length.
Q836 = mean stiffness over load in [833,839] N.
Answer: 24.5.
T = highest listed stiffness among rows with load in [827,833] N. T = 20.66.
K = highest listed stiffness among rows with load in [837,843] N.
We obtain 26.48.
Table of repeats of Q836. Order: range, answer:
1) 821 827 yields 24.2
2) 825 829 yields 19.5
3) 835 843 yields 25.9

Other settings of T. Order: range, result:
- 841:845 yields 27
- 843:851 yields 28.29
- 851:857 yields 28.75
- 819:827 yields 31.24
